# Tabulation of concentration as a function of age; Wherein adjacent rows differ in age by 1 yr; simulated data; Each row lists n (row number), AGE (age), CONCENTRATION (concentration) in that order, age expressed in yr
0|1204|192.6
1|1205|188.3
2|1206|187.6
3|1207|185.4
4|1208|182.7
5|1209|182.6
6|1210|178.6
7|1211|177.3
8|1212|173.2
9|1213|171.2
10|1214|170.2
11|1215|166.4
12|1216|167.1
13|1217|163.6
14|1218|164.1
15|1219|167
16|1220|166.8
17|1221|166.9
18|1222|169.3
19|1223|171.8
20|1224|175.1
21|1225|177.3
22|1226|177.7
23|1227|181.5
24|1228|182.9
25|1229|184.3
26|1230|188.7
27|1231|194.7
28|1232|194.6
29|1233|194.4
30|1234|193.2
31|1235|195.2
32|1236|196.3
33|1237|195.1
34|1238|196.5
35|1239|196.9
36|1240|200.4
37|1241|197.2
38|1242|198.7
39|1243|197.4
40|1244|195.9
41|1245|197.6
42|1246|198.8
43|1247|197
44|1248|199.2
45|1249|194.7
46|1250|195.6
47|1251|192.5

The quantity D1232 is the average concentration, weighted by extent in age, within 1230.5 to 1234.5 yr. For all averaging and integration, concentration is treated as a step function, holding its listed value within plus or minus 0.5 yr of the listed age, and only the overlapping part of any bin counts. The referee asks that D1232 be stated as 194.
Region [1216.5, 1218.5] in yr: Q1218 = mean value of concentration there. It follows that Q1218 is 164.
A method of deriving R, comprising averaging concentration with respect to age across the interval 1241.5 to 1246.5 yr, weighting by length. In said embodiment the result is 198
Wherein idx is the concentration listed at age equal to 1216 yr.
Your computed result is 167.1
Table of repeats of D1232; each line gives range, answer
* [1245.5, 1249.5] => 197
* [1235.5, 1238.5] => 196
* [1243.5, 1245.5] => 197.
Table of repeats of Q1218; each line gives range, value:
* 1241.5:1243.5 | 198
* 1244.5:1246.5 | 198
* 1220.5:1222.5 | 168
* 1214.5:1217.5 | 166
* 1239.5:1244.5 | 198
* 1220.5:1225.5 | 172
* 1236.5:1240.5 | 197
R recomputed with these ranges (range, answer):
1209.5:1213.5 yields 175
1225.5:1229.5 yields 182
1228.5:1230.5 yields 186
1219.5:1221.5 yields 167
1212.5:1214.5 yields 171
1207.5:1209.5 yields 183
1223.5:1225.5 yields 176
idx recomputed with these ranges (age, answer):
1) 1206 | 187.6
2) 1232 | 194.6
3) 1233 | 194.4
